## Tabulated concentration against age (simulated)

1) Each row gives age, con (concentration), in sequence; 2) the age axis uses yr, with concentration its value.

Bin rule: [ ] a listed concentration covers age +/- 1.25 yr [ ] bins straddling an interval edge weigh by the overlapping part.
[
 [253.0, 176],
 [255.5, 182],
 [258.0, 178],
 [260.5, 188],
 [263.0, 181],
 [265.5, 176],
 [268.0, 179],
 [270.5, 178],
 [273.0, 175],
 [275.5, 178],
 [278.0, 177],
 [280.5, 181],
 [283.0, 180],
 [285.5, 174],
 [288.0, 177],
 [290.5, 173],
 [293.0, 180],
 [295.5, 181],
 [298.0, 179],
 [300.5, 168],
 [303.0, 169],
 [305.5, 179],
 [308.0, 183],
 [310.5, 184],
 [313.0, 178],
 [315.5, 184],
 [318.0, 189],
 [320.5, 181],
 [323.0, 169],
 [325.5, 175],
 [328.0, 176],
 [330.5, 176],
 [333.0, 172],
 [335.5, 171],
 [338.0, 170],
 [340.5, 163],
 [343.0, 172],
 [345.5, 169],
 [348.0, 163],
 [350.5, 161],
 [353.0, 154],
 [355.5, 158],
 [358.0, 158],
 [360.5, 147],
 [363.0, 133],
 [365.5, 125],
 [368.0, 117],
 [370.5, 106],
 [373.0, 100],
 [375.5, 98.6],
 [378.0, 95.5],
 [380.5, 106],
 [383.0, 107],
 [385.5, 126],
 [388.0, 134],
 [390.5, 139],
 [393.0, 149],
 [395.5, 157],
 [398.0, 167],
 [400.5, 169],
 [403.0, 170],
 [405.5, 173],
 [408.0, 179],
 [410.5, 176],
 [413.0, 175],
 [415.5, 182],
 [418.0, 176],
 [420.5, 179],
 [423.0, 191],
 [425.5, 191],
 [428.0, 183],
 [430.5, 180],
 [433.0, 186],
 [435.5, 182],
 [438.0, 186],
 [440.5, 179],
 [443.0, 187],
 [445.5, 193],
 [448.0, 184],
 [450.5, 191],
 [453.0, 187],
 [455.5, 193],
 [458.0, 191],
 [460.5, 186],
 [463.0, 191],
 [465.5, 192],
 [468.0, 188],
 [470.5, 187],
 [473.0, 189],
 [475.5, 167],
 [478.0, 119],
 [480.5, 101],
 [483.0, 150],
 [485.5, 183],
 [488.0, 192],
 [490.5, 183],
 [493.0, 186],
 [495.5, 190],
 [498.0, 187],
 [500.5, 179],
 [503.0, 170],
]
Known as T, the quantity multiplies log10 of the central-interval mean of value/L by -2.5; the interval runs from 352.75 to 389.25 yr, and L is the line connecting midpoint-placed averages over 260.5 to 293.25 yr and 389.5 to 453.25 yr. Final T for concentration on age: 0.39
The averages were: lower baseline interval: 178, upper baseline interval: 177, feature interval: 124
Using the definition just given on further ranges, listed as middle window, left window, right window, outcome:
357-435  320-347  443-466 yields 0.20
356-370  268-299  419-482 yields 0.30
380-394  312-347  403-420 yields 0.35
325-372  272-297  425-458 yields 0.17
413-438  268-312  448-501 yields -0.03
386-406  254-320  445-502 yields 0.15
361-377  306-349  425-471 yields 0.49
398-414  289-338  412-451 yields 0.06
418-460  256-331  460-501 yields -0.07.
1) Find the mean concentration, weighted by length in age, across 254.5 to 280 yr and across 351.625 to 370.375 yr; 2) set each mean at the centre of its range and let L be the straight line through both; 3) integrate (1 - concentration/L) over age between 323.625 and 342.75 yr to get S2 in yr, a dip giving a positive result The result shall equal -2.6 yr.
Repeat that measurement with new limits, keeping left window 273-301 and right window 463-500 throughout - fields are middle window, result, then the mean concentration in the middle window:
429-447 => -1.1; 185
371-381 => 4.3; 100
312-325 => -0.2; 180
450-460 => -0.9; 190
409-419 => -0.2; 177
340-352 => 0.7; 166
